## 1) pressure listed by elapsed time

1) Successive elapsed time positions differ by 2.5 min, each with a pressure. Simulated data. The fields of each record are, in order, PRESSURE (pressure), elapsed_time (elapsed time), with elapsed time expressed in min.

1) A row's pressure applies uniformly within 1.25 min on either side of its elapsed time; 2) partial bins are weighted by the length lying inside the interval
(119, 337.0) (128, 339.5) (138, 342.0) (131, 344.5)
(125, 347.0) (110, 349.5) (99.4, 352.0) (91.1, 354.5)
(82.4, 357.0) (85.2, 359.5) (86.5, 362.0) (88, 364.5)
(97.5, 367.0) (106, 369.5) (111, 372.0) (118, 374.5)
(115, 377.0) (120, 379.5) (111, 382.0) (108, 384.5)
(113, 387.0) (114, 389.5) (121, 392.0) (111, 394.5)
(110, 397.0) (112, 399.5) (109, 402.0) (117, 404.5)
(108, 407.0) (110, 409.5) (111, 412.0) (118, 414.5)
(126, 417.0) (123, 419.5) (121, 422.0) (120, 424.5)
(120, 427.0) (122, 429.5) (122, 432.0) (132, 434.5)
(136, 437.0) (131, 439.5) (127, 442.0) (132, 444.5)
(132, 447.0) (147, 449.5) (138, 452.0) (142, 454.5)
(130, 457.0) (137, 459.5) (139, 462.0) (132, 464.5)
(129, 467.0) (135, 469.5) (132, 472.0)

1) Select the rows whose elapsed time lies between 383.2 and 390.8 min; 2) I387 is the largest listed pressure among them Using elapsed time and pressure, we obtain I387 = 114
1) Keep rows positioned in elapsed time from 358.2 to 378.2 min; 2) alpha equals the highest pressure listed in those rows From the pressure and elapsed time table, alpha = 118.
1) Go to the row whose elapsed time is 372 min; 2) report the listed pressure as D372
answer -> 111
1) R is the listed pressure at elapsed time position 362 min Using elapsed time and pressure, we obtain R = 86.5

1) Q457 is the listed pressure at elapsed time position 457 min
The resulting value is 130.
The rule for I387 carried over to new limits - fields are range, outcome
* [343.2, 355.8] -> 131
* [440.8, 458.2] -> 147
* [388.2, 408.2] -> 121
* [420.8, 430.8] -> 122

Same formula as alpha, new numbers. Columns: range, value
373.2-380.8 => 120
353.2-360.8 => 91.1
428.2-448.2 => 136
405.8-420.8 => 126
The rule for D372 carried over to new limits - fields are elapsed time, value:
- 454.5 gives 142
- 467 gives 129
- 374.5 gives 118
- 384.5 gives 108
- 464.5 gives 132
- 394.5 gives 111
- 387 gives 113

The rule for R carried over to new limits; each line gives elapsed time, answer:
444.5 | 132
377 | 115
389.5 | 114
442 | 127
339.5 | 128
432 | 122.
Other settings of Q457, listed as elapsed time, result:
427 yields 120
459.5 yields 137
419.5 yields 123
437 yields 136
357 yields 82.4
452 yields 138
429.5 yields 122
